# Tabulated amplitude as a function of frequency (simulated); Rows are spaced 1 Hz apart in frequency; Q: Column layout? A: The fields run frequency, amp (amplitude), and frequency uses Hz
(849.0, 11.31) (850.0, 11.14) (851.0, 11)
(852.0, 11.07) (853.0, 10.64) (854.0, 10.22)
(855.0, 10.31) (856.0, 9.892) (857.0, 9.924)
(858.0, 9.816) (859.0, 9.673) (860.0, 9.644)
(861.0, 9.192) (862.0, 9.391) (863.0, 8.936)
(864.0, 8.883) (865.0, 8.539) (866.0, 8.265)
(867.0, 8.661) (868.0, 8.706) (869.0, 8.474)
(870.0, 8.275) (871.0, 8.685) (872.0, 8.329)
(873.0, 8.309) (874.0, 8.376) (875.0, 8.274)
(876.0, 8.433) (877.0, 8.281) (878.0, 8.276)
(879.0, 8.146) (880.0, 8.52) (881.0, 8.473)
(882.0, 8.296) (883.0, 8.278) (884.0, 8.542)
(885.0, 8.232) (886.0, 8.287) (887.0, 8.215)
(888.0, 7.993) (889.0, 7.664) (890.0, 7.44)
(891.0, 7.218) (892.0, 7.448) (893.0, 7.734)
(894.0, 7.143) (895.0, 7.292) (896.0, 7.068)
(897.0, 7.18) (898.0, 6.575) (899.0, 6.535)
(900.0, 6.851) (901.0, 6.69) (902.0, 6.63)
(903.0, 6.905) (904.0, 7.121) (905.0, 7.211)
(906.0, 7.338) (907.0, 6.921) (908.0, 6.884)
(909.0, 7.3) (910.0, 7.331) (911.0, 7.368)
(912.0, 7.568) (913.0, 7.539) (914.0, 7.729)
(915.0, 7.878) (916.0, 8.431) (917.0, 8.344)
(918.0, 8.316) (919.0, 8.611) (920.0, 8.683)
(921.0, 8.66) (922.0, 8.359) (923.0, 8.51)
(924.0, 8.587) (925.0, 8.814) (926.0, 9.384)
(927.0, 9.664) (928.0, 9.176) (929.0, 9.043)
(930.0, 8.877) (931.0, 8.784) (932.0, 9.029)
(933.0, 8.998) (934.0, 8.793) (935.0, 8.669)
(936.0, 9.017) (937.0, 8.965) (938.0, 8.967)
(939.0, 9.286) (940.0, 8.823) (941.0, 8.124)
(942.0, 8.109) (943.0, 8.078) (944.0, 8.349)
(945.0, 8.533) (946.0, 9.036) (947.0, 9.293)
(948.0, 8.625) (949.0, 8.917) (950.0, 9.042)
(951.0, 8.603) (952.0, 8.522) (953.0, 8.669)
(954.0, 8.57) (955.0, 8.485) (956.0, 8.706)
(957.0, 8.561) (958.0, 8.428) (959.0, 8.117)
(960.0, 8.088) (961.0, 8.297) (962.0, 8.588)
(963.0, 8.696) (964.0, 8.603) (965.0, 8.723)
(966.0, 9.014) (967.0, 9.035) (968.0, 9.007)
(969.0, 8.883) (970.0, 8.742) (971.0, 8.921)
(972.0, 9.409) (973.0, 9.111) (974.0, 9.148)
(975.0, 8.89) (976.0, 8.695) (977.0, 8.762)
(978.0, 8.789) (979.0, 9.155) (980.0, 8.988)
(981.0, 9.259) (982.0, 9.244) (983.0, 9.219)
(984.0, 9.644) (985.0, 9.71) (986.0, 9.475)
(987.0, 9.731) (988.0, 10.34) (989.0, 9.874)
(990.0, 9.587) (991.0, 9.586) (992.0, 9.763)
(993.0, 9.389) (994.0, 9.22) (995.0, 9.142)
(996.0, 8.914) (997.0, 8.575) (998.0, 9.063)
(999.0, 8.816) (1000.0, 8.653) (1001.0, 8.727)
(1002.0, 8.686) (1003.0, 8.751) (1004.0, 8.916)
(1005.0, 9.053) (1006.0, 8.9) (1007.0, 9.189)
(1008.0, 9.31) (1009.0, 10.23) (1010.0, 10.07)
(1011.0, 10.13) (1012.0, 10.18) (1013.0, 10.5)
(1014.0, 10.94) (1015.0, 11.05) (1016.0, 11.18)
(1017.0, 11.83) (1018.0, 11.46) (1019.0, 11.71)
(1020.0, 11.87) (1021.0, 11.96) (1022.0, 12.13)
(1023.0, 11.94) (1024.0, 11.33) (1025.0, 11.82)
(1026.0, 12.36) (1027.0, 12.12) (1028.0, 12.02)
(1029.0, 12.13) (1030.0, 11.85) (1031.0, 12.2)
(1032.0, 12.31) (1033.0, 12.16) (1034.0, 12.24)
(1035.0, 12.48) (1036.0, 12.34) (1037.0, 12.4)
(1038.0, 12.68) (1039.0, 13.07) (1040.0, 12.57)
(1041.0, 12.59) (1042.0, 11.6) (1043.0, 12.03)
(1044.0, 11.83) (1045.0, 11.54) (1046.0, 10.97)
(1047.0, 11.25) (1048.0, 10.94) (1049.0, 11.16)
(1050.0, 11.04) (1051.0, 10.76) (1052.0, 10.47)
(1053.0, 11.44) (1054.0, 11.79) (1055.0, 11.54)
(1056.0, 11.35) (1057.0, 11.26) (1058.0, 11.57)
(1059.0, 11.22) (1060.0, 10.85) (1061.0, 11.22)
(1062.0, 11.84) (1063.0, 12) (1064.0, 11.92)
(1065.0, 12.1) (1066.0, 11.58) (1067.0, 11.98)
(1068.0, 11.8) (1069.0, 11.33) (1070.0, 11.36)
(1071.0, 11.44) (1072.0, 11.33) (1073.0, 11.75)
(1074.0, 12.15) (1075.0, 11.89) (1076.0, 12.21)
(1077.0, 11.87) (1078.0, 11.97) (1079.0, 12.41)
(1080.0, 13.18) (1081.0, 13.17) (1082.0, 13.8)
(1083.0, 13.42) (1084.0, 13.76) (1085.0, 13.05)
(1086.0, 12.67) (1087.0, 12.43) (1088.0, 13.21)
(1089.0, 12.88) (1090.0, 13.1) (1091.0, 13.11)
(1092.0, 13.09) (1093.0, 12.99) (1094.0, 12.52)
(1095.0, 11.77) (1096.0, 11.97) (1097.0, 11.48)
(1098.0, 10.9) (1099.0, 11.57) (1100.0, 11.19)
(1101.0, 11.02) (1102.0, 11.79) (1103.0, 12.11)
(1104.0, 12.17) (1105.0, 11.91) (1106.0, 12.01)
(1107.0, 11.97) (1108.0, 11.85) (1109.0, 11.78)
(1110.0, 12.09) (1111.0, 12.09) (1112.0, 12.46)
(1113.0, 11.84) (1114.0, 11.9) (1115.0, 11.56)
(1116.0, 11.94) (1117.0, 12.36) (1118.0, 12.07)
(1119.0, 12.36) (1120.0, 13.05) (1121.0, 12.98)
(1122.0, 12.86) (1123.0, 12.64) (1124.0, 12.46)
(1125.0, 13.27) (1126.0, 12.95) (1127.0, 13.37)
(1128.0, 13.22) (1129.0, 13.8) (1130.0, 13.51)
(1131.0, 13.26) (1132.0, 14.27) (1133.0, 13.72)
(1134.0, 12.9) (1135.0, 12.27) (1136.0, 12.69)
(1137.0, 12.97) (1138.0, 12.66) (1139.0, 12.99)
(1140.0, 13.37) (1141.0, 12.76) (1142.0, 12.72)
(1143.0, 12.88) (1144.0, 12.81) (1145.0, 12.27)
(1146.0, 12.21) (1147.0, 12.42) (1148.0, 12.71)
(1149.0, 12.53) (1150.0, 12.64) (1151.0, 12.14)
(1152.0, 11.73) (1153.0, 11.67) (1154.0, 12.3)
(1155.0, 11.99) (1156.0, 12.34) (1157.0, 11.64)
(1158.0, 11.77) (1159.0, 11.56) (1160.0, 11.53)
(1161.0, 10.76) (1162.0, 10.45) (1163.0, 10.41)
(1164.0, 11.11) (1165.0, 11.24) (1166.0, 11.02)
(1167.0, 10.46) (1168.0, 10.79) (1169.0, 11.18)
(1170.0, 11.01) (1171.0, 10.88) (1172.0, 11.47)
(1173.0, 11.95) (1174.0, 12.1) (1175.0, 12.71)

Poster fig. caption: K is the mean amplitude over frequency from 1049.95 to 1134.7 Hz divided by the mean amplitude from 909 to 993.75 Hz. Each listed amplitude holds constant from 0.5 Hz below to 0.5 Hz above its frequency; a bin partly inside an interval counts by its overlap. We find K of 1.39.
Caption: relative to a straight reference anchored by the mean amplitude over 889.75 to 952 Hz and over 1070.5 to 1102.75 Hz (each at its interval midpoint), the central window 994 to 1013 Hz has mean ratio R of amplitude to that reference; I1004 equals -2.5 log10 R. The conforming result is 0.11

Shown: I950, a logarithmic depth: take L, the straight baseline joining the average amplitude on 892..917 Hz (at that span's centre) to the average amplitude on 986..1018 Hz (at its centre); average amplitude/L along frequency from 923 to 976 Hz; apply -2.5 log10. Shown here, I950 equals -0.06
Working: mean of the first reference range 7.24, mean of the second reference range 9.65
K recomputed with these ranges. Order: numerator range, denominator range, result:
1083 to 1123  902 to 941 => 1.48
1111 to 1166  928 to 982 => 1.41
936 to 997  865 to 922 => 1.14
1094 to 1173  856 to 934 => 1.48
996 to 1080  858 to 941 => 1.37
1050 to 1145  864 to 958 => 1.50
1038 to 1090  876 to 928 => 1.53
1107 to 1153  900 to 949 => 1.53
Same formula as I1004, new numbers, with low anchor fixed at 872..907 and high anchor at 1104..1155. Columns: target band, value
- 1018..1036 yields -0.150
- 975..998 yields 0.040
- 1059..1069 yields -0.040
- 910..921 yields 0.022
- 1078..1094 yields -0.118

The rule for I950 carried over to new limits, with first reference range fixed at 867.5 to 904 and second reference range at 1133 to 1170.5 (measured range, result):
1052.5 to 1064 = -0.09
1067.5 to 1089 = -0.15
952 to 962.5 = 0.06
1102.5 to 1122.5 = -0.07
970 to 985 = 0.02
